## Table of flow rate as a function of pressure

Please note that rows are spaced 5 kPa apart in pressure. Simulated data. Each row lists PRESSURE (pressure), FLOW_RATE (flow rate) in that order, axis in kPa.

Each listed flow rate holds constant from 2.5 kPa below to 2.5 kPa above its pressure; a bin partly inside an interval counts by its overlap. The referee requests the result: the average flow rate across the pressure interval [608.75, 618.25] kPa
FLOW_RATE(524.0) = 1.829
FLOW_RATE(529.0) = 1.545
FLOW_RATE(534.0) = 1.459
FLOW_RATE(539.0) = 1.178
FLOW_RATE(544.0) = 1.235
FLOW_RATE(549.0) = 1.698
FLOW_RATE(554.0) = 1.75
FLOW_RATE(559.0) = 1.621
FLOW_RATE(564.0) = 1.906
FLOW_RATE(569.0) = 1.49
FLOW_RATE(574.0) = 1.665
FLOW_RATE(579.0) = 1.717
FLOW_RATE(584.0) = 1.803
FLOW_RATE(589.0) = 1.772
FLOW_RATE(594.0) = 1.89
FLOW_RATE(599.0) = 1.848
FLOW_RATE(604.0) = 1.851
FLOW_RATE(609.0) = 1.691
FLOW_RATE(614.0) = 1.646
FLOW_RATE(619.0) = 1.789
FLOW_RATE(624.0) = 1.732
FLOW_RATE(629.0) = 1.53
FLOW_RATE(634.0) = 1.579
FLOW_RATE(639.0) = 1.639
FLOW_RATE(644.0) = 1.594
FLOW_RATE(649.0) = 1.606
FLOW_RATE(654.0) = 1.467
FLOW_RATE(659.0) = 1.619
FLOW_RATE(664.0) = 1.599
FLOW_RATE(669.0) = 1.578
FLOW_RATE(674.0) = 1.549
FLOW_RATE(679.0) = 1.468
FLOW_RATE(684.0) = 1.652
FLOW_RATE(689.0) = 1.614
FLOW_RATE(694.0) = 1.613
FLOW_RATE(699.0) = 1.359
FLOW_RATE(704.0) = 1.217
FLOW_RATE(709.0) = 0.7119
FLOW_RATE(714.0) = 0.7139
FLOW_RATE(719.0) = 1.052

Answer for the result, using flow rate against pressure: 1.69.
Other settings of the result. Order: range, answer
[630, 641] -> 1.6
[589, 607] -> 1.85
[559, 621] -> 1.75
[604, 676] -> 1.62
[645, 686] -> 1.57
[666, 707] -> 1.5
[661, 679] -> 1.56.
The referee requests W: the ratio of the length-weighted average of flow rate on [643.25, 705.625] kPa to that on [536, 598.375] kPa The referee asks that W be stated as 0.93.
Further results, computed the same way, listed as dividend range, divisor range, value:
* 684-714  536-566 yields 0.82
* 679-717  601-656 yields 0.77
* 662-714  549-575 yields 0.83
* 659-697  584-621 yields 0.89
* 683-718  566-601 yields 0.71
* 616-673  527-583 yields 1.02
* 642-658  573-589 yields 0.90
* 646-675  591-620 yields 0.88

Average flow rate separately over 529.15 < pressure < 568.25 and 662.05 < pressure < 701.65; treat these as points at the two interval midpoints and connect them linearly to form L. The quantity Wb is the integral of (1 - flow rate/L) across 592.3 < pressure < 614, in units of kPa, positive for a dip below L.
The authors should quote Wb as -3.5 kPa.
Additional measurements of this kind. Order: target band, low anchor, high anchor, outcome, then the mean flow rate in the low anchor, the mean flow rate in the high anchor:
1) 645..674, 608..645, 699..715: -4.34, 1.65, 0.971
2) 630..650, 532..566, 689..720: -4.29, 1.55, 1.15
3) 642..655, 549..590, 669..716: -0.79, 1.71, 1.34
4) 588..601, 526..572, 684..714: -3.34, 1.55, 1.28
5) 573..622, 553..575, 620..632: -3.10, 1.68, 1.65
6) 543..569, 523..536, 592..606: 0.70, 1.59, 1.86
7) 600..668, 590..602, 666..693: 3.29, 1.86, 1.57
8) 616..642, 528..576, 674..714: -3.81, 1.55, 1.35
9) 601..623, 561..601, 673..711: -1.16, 1.76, 1.4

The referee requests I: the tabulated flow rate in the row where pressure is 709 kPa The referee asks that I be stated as 0.7119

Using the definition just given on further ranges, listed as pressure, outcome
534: 1.459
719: 1.052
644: 1.594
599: 1.848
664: 1.599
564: 1.906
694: 1.613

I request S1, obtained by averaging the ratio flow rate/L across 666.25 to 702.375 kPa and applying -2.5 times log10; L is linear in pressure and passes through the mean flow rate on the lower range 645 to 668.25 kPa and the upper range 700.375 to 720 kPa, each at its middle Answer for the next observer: -0.238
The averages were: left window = 1.57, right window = 0.939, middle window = 1.54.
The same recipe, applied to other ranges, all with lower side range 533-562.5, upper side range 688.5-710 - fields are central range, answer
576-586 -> -0.196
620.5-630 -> -0.181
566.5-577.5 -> -0.082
